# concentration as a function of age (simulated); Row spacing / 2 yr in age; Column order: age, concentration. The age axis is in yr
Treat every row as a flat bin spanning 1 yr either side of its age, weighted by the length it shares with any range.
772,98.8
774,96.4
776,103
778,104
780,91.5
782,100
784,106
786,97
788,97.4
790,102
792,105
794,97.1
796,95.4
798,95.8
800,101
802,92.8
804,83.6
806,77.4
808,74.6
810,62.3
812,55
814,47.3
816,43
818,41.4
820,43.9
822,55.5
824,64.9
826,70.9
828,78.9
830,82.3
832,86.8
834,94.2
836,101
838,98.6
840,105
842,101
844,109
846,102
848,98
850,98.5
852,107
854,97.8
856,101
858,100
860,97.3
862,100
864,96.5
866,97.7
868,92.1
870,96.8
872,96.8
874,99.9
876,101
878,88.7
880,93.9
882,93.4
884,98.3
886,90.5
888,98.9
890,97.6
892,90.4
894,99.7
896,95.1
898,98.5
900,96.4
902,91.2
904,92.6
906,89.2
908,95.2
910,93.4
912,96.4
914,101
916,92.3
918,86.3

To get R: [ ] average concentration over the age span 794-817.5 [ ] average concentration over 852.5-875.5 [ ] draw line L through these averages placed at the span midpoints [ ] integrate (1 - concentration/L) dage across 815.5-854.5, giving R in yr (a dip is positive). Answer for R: 1.5 yr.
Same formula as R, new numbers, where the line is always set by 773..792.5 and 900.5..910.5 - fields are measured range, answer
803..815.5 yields 4.2 yr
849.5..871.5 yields -0.8 yr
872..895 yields -0.5 yr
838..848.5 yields -0.7 yr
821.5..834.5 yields 2.8 yr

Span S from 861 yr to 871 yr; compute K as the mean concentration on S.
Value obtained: 96.6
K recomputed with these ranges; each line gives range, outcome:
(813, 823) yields 46.2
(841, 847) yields 104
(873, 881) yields 95.9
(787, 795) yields 100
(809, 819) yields 49.8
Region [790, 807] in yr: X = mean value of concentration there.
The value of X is 94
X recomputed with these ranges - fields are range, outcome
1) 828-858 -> 98.1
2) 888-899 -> 96.5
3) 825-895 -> 96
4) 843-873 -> 99.4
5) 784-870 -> 87.2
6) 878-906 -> 94.7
